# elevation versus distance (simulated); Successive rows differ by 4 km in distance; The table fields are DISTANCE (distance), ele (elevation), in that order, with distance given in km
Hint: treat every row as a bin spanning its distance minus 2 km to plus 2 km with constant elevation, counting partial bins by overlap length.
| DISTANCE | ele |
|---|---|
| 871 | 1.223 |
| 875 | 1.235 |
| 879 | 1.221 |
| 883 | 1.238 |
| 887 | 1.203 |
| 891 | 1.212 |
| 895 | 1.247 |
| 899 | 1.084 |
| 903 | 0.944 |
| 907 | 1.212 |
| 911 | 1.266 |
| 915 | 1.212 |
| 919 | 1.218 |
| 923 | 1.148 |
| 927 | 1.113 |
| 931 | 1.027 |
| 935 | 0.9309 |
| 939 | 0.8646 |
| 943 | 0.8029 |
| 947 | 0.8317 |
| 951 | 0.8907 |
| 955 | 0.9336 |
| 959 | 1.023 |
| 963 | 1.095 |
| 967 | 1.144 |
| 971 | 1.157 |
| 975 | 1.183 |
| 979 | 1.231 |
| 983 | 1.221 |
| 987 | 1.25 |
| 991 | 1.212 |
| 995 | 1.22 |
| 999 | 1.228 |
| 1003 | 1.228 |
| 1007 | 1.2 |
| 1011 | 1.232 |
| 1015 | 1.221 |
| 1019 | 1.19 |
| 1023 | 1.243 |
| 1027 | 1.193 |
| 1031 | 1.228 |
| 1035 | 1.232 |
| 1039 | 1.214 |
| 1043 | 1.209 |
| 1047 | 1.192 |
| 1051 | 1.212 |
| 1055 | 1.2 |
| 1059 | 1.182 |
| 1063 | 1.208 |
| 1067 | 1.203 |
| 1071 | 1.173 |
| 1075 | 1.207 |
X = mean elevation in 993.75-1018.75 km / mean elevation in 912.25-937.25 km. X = 1.1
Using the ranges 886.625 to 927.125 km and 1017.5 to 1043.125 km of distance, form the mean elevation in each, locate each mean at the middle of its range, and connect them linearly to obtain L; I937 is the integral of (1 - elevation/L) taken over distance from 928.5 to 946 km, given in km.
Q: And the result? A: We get 4.1 km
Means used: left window 1.17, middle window 0.908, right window 1.22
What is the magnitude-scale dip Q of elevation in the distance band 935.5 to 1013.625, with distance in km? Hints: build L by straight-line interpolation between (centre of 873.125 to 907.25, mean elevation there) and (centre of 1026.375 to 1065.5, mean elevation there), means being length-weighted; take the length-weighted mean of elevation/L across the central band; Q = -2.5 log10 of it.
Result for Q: 0.09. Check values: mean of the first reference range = 1.18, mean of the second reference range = 1.21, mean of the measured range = 1.1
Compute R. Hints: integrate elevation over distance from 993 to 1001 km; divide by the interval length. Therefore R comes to 1.22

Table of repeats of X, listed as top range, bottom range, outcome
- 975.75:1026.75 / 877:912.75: 1.03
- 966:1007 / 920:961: 1.26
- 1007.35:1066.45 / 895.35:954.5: 1.16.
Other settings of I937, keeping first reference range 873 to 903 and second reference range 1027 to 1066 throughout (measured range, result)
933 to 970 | 7.6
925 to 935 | 1.3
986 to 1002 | -0.3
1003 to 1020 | -0.2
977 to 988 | -0.3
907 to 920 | -0.4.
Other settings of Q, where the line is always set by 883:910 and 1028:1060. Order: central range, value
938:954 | 0.35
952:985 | 0.06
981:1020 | -0.02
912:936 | 0.05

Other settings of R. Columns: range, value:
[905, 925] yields 1.21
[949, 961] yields 0.949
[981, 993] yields 1.23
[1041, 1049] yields 1.2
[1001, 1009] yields 1.21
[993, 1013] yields 1.22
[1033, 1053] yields 1.21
